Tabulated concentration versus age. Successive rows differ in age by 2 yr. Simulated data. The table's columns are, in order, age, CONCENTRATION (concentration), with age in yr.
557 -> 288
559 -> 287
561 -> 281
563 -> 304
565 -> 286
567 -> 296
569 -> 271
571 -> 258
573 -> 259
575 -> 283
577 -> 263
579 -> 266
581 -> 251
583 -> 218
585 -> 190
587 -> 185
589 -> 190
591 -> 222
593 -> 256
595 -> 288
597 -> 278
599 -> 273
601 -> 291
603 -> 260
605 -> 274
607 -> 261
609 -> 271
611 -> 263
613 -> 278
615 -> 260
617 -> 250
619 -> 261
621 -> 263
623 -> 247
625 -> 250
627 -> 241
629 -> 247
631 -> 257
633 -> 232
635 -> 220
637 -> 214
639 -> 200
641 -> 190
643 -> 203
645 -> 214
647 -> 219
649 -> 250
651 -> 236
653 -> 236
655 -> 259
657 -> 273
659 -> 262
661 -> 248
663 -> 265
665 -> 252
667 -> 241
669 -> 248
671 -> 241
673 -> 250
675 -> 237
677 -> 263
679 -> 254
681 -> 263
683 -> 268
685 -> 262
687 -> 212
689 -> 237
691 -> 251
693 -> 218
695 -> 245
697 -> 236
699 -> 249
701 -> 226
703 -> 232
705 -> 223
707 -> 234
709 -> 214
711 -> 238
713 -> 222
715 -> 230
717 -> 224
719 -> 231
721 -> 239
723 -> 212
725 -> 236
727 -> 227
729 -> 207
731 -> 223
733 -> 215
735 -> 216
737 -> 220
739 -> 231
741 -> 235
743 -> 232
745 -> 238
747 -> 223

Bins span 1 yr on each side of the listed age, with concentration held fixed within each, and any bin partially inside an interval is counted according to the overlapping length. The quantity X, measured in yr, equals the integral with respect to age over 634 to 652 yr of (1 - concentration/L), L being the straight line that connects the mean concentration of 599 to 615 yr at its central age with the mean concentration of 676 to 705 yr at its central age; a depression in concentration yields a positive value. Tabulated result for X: 3.0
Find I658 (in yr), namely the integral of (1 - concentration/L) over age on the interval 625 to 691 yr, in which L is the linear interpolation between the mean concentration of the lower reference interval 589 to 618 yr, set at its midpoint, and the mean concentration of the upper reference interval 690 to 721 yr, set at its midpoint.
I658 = 1.5 yr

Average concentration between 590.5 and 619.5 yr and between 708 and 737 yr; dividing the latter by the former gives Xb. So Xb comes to 0.8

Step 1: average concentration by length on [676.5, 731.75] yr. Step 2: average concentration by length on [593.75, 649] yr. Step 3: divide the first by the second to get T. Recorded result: 0.9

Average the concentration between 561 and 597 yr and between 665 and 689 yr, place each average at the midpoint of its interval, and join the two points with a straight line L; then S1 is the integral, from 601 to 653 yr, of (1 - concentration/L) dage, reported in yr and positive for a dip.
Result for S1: 1.7 yr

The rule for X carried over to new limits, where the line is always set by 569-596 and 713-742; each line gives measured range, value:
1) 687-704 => -0.51 yr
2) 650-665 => -1.36 yr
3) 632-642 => 1.03 yr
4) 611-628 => -1.37 yr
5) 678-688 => -0.95 yr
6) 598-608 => -1.35 yr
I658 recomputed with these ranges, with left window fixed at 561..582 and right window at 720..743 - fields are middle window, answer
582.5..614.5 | 1.8 yr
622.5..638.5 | 1.2 yr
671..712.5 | -0.7 yr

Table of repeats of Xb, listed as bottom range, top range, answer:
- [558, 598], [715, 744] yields 0.88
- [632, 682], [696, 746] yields 0.95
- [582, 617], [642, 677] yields 0.97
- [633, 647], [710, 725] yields 1.09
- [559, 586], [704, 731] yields 0.85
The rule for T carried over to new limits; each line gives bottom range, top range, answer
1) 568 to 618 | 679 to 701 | 0.96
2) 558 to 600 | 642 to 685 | 0.96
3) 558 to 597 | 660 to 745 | 0.92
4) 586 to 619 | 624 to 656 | 0.89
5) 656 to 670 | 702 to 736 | 0.88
